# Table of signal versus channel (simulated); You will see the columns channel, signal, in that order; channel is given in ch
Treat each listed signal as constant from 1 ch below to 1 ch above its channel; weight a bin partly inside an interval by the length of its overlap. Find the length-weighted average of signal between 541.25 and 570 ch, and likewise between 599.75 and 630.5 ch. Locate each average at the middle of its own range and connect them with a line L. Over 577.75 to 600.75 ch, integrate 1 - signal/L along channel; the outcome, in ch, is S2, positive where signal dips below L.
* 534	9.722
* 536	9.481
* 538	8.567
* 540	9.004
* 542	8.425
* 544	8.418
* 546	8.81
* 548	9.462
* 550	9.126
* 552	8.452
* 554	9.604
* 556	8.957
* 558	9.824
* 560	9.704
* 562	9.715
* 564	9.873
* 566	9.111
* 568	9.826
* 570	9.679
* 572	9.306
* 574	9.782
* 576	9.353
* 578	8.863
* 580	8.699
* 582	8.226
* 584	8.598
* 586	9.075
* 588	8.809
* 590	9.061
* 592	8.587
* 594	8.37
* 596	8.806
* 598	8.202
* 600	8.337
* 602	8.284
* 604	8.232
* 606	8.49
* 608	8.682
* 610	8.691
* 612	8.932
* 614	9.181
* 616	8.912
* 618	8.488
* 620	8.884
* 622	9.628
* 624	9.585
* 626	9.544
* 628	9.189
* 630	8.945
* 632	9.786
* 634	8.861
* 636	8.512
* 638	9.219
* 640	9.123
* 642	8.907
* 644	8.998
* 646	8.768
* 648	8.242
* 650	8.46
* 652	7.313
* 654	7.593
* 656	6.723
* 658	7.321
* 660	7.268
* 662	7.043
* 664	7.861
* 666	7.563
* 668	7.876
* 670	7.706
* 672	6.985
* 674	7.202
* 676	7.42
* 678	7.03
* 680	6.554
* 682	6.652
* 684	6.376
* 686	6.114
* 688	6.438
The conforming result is 1.1 ch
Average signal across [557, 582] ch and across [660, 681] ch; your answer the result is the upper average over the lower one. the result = 0.8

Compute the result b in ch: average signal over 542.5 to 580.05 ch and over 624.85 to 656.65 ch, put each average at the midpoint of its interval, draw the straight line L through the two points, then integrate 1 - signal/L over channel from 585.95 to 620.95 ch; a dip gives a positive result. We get 1.2 ch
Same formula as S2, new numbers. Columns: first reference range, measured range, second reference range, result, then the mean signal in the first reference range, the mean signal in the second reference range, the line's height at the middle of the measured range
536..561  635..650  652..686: -2.41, 9.05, 7.17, 7.58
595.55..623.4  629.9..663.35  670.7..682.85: -2.15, 8.71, 7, 7.76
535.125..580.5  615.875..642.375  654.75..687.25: -4.16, 9.22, 7.1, 7.89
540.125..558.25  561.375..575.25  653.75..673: -1.43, 8.97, 7.39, 8.71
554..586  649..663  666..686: 0.19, 9.3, 7.06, 7.49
